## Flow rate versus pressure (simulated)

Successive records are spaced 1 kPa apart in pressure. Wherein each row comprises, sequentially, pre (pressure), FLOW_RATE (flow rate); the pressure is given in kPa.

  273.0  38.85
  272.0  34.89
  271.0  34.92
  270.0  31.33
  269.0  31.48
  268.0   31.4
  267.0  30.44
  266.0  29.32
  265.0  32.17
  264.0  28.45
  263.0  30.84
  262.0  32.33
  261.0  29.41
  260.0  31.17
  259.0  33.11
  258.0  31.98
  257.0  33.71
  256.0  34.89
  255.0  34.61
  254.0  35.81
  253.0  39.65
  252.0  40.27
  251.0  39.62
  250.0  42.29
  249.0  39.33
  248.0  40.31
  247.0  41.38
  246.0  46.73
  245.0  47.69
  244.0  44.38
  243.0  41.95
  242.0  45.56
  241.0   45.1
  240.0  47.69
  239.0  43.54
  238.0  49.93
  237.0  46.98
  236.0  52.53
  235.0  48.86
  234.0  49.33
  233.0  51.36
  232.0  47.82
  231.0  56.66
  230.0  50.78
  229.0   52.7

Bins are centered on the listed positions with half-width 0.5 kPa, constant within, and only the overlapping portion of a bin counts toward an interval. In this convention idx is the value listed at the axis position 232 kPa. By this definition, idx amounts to 47.82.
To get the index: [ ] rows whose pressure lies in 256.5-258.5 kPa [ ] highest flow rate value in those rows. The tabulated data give 33.71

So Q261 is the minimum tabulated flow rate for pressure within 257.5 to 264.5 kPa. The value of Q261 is 28.45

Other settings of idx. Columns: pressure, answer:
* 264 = 28.45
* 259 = 33.11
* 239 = 43.54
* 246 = 46.73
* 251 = 39.62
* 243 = 41.95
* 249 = 39.33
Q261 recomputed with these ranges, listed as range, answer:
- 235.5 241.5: 43.54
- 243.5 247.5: 41.38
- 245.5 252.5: 39.33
